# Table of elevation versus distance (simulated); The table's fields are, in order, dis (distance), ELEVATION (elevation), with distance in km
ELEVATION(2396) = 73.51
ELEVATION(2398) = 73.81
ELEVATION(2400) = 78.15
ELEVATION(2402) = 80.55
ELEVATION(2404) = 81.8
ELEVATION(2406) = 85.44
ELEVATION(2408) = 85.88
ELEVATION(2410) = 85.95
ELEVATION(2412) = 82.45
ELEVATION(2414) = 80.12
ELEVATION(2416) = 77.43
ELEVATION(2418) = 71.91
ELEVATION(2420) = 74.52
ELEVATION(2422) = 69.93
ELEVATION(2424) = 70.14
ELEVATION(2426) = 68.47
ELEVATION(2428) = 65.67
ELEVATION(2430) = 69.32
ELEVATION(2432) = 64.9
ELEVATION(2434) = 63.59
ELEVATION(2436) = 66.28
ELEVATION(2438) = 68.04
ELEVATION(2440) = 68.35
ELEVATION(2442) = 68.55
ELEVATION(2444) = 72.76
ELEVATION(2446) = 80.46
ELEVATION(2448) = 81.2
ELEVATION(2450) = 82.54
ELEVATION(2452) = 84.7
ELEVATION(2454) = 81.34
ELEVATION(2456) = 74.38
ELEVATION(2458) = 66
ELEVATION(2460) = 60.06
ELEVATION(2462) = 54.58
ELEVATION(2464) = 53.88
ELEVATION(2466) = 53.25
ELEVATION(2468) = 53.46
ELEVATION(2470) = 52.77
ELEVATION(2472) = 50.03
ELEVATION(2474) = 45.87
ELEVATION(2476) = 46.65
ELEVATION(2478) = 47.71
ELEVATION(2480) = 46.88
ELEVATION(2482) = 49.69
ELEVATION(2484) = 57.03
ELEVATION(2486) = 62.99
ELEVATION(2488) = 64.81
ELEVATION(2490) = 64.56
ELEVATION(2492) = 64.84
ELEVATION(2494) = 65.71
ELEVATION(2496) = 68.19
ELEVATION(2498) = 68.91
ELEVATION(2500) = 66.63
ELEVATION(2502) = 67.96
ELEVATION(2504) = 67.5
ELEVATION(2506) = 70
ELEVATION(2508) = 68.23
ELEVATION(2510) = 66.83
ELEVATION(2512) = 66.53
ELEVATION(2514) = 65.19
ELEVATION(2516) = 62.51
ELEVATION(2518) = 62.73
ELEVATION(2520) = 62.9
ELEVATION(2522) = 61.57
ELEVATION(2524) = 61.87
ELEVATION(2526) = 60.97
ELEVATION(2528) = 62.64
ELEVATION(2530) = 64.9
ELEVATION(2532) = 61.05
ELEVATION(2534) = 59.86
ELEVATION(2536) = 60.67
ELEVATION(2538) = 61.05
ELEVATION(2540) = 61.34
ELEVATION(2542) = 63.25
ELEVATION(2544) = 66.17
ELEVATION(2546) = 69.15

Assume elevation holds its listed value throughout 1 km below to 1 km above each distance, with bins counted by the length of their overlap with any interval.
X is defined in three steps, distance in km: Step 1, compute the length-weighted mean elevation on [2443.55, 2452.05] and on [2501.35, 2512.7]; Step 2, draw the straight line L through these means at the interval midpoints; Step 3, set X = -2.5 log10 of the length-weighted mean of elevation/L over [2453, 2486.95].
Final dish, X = 0.32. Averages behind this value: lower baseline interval 80.3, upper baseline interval 67.9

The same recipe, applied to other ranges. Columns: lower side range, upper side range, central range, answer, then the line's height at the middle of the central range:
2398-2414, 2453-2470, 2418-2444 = 0.07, 72.9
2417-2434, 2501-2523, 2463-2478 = 0.31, 67.3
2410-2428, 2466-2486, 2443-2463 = -0.22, 60.4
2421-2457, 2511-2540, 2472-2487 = 0.31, 67.7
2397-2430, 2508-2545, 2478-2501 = 0.10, 67.5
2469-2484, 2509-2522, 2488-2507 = -0.17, 57.2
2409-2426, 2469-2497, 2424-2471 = -0.01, 67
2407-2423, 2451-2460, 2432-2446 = 0.12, 76.3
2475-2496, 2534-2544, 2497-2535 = -0.08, 60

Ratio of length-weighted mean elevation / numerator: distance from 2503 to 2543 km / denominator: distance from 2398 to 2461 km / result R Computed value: 0.85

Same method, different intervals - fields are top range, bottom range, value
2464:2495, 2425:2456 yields 0.76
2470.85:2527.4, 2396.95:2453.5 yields 0.81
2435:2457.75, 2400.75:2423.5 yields 0.94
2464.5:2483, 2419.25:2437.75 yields 0.73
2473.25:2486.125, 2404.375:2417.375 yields 0.61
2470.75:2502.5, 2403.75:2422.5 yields 0.73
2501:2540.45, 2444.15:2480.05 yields 1.02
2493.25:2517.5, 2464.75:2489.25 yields 1.27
